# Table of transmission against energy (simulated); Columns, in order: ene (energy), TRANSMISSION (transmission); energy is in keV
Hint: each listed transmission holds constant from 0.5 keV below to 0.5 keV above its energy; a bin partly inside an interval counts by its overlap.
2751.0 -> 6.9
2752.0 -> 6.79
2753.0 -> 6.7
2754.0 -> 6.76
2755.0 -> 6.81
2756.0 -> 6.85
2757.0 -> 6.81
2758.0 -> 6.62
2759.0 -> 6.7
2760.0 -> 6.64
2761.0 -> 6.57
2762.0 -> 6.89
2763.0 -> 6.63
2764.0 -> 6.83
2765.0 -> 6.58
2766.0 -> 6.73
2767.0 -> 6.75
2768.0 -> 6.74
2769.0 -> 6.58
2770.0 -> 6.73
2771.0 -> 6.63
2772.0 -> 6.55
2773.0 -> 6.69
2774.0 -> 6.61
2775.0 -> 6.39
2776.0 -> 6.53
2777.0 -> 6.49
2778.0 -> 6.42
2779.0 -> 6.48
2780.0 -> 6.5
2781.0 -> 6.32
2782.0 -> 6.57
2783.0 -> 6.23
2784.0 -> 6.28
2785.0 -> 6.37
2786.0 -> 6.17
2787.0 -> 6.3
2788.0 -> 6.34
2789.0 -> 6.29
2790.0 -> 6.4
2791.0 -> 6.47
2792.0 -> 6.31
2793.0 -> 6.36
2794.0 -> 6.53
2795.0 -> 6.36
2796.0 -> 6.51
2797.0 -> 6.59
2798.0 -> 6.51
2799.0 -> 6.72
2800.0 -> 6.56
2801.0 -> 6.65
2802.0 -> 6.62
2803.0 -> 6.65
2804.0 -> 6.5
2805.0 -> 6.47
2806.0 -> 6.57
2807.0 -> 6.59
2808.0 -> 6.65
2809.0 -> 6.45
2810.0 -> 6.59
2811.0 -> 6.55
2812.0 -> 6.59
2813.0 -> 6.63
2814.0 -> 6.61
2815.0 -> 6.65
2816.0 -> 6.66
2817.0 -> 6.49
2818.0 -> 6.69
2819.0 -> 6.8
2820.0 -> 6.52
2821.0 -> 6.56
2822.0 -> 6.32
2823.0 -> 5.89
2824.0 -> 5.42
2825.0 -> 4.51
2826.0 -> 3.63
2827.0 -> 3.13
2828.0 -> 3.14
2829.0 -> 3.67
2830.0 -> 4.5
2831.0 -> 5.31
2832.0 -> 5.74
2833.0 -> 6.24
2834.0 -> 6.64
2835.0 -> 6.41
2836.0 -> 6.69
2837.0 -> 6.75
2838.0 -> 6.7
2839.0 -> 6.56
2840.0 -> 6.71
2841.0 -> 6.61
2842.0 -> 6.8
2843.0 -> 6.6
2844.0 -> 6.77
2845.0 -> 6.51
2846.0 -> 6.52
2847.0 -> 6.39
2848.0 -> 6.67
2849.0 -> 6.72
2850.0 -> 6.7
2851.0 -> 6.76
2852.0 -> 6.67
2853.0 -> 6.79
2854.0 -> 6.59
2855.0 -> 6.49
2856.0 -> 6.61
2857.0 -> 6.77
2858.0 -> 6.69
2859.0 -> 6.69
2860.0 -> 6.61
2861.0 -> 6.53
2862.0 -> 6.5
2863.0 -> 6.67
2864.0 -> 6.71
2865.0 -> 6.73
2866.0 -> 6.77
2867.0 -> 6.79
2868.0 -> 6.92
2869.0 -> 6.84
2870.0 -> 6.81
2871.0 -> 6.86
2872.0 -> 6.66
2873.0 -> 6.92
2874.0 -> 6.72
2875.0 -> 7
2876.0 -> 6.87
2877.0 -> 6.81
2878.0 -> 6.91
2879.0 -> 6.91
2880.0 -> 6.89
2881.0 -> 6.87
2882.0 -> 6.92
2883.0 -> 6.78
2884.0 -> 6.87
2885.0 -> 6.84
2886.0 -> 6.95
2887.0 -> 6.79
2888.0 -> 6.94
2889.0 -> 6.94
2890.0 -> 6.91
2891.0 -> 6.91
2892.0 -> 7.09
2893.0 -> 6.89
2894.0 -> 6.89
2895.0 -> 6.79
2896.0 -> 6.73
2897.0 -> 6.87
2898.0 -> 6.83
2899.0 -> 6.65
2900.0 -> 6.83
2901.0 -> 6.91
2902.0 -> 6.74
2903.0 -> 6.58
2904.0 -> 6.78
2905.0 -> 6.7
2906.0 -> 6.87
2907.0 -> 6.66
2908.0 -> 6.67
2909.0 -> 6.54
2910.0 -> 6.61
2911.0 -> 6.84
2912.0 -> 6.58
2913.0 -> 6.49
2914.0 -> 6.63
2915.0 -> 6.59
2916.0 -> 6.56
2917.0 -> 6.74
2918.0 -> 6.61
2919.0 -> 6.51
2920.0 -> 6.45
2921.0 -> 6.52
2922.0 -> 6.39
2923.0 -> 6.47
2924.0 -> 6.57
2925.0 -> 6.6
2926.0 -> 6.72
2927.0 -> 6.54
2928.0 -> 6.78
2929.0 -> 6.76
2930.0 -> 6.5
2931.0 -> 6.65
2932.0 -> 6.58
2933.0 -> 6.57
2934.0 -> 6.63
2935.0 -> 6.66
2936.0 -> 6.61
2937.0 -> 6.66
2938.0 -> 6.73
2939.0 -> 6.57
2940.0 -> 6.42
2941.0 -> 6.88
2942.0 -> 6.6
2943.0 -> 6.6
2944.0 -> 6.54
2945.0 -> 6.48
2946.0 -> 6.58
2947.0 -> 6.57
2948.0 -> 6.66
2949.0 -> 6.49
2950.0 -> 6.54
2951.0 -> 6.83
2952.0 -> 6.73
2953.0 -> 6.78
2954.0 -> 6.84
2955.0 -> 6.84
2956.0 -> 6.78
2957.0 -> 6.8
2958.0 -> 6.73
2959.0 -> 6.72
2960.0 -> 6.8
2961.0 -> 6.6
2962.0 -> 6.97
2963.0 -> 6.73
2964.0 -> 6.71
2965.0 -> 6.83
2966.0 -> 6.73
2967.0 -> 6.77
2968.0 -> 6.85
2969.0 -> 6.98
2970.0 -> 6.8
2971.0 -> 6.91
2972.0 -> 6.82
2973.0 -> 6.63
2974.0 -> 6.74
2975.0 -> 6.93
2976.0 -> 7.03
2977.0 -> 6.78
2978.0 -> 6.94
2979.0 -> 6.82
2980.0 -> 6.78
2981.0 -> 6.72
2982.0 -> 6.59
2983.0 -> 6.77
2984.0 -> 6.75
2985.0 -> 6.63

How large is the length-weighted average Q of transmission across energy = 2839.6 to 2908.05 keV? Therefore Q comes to 6.76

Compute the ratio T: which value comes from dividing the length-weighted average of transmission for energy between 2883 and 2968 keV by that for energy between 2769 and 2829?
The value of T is 1.07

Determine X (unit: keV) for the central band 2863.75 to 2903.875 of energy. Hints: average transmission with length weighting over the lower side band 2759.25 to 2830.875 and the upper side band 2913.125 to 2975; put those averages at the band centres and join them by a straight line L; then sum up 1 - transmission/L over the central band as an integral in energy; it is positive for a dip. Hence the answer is -2.0 keV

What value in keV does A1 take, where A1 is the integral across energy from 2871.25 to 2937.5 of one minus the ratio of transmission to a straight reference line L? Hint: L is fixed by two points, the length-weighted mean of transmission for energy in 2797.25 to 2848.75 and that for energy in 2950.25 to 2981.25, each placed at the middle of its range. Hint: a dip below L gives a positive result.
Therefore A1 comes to -2.0 keV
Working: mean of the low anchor 6.18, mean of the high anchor 6.8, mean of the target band 6.73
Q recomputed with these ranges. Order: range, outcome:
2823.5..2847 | 5.73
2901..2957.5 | 6.64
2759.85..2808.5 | 6.53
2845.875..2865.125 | 6.64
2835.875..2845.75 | 6.67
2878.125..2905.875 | 6.85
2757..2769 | 6.7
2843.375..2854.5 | 6.64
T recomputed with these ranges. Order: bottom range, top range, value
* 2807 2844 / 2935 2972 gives 1.11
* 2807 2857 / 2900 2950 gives 1.07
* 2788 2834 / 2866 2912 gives 1.12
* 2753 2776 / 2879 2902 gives 1.03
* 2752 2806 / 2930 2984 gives 1.03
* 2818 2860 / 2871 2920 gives 1.11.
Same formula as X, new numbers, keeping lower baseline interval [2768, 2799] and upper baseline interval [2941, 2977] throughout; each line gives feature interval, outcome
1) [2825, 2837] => 2.71 keV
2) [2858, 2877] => -0.46 keV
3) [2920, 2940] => 0.30 keV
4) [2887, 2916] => -0.49 keV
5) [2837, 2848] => -0.12 keV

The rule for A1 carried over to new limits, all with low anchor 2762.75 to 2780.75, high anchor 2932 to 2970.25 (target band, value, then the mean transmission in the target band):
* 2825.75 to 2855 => 2.5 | 6.06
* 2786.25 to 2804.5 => 0.4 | 6.48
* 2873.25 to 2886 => -0.4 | 6.87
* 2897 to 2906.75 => -0.1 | 6.77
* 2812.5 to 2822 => 0.0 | 6.61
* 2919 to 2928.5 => 0.2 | 6.56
